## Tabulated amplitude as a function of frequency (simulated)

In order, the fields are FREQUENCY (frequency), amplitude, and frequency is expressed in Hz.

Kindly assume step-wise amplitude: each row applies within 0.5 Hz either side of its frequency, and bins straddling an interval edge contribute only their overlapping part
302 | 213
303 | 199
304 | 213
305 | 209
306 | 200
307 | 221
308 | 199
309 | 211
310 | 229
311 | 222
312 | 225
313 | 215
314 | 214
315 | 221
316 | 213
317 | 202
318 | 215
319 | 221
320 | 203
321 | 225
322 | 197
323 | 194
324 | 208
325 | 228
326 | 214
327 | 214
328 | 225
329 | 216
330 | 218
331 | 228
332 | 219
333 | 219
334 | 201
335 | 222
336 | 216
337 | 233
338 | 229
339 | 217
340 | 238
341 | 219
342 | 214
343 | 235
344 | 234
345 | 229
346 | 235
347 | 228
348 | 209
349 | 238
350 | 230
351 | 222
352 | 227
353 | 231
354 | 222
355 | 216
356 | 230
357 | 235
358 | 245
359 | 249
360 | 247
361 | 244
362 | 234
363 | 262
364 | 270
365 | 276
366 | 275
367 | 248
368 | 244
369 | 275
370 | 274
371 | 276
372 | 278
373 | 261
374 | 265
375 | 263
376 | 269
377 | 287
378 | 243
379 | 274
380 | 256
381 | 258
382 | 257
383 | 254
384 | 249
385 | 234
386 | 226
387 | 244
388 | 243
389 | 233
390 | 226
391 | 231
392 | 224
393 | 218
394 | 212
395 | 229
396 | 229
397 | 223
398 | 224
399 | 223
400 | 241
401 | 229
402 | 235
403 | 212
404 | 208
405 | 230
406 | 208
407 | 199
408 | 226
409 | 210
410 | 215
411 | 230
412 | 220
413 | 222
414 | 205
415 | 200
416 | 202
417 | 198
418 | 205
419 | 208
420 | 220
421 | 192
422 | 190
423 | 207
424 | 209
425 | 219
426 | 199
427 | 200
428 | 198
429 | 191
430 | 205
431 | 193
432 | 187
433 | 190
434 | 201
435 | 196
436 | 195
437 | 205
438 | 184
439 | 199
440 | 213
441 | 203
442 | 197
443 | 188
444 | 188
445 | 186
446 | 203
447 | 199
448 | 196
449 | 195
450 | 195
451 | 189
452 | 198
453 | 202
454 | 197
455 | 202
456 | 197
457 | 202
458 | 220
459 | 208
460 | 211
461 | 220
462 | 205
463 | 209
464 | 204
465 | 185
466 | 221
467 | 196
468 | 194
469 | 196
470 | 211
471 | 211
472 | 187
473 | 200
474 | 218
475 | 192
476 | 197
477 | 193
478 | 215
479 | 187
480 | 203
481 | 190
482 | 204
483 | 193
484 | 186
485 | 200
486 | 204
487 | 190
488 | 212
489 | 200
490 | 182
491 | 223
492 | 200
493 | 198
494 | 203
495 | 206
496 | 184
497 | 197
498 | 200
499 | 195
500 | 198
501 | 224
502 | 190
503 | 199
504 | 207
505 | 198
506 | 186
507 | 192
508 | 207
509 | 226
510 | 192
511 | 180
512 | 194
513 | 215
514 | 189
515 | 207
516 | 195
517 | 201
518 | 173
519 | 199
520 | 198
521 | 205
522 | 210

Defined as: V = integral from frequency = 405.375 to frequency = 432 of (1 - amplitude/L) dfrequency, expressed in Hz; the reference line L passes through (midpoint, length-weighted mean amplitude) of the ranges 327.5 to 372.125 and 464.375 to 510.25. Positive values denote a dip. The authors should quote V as 1.42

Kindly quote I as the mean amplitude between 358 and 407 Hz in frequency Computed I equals 245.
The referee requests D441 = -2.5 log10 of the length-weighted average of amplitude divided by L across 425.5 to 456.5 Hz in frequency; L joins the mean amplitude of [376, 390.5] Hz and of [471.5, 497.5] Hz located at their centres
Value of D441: 0.12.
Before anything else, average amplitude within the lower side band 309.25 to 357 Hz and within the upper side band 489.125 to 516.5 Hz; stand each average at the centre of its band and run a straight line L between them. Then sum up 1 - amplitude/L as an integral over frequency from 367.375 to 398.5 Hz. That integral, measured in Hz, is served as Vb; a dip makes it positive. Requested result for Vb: -4.8 Hz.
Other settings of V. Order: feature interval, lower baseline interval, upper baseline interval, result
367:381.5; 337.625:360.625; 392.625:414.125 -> -2.6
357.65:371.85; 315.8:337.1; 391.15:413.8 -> -2.7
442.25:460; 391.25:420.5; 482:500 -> 0.8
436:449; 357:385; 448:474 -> 1.1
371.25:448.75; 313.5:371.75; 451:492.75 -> -1.4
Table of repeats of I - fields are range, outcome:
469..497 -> 199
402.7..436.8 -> 206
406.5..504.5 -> 201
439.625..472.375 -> 201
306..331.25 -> 215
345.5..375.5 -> 247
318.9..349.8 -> 220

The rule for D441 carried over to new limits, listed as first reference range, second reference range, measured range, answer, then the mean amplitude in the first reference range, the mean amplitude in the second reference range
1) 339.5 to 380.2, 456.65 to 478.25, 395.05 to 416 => 0.045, 246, 204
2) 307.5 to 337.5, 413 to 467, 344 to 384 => -0.186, 216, 201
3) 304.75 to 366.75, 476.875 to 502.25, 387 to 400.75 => -0.063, 225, 199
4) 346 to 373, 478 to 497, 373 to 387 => -0.079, 246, 198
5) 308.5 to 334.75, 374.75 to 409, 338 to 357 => -0.019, 215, 235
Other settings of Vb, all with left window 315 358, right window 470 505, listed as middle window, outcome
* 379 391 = -1.7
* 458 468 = -0.2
